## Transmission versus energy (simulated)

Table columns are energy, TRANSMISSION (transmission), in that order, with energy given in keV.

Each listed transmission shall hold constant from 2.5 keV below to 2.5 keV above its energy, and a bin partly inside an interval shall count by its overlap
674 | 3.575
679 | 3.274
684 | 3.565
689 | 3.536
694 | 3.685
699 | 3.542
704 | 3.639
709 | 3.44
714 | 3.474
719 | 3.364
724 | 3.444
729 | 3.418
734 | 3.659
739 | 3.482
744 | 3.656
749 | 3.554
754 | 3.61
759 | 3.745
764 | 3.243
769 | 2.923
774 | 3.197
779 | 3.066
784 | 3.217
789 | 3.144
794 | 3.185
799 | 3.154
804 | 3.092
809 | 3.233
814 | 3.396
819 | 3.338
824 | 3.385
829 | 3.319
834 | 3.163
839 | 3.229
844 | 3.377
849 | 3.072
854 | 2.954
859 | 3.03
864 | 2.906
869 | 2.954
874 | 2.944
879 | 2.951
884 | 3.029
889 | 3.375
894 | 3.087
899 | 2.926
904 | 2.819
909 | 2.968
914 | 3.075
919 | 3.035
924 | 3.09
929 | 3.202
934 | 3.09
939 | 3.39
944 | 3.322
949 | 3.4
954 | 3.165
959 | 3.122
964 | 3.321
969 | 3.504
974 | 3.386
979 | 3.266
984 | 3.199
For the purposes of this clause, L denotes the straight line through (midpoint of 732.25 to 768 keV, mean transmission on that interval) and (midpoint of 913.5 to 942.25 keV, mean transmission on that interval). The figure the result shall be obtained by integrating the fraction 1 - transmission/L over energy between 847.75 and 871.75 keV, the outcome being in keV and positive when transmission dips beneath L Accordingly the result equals 2.4 keV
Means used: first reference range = 3.54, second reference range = 3.16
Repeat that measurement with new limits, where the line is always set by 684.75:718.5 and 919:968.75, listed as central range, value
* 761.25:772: 1.1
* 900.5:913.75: 1.4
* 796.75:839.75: 1.7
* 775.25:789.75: 1.2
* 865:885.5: 2.2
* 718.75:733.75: 0.2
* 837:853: 0.8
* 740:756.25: -0.5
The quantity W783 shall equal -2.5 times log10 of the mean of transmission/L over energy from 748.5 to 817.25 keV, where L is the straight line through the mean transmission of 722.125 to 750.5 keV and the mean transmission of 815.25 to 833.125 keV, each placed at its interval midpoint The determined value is 0.05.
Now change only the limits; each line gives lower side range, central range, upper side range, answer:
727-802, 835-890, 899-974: 0.06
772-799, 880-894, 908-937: -0.02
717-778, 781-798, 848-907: 0.04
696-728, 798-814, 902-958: 0.05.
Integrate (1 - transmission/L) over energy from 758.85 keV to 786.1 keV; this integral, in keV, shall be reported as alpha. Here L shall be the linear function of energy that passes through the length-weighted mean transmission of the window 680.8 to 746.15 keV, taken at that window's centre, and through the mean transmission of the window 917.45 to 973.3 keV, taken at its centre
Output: 2.1 keV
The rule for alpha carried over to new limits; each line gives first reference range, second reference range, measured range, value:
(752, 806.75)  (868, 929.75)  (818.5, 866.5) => -0.67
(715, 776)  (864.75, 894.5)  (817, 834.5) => -0.60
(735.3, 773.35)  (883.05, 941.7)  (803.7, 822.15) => 0.16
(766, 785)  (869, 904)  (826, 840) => -0.83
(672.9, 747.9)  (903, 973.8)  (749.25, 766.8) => -0.38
